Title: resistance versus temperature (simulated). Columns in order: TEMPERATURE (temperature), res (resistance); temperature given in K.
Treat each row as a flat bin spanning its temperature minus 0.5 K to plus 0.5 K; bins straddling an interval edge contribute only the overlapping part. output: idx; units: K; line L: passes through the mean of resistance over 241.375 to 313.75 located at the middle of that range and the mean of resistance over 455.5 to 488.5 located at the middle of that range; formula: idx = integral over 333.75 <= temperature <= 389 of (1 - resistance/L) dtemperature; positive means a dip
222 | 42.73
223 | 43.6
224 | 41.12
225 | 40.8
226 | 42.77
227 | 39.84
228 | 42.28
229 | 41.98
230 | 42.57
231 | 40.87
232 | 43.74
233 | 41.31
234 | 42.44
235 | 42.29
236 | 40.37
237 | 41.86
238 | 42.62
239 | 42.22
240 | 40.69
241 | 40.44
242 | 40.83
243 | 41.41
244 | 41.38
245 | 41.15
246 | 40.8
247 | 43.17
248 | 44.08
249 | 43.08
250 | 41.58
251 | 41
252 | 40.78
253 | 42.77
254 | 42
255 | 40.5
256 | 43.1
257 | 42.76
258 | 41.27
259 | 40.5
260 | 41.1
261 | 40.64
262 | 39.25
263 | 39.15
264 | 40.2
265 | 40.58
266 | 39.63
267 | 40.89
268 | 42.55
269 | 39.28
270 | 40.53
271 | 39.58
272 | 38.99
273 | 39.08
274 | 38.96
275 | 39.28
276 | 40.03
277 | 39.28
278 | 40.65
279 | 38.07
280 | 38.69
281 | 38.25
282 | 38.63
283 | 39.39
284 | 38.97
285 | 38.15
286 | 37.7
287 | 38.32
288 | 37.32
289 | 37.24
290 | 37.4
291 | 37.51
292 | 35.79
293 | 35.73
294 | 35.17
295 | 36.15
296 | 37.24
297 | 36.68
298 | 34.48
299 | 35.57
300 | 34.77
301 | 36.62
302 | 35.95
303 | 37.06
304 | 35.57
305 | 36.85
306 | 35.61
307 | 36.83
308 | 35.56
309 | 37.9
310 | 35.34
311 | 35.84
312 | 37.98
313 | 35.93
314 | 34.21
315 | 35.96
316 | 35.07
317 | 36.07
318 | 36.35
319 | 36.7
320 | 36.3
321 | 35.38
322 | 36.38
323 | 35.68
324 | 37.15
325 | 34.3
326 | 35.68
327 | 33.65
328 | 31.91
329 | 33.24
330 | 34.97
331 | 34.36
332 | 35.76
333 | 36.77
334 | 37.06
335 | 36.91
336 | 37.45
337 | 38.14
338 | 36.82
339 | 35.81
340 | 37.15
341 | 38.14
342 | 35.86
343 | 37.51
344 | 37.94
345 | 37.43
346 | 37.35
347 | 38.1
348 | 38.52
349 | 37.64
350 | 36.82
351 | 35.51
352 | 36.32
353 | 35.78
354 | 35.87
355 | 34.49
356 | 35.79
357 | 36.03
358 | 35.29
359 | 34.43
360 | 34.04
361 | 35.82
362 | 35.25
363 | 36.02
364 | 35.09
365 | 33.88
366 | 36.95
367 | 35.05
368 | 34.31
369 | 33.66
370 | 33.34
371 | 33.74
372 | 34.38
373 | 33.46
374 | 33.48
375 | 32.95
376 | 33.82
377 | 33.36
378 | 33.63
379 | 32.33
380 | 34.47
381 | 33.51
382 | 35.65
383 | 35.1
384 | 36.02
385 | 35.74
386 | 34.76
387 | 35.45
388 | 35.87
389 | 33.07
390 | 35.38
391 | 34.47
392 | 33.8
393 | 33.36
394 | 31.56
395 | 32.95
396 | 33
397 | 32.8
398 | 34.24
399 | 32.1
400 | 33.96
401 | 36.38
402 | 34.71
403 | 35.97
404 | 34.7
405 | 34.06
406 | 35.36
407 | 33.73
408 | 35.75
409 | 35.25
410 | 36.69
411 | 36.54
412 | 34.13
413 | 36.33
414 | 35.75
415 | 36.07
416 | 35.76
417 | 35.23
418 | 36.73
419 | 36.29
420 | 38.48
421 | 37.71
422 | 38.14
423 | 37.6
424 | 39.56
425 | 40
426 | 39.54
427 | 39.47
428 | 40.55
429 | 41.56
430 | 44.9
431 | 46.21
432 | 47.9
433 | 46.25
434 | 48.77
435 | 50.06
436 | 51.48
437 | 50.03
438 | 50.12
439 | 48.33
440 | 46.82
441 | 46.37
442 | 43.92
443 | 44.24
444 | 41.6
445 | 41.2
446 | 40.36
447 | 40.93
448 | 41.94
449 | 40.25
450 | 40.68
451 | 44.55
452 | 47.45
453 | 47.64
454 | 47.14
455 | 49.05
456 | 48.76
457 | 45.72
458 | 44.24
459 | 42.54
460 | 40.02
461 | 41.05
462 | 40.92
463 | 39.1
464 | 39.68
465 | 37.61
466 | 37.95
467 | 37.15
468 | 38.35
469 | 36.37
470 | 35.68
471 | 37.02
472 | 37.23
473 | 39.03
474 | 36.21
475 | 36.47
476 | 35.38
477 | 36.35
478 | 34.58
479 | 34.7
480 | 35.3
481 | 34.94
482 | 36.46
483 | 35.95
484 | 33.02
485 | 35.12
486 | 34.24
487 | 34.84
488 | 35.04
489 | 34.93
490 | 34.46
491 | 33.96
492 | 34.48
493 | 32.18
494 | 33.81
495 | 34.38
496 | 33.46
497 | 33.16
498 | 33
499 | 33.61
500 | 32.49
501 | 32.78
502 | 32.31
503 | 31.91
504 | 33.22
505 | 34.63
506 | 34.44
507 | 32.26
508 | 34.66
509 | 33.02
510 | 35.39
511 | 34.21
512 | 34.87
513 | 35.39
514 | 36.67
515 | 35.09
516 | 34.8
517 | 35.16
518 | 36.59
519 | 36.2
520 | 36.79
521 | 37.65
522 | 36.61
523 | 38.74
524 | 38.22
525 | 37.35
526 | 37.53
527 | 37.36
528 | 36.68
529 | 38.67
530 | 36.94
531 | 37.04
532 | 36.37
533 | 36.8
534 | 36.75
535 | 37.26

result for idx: 4.18 K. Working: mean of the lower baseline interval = 38.9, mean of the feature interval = 35.5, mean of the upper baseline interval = 37.8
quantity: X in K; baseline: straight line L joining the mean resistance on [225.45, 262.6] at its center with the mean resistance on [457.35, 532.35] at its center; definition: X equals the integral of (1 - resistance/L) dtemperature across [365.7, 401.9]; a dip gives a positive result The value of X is 4.12 K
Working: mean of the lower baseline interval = 41.7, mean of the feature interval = 34.1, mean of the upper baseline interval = 36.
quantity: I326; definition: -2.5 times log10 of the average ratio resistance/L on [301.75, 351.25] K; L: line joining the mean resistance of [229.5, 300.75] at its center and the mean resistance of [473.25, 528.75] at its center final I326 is 0.068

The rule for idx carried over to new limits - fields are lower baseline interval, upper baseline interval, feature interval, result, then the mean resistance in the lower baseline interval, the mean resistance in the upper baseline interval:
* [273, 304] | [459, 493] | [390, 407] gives 1.34 K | 37.5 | 36.5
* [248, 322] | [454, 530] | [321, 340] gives 1.11 K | 38.3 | 36.5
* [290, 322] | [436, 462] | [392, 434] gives 5.38 K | 36.1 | 44.7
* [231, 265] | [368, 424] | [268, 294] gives 0.97 K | 41.5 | 34.8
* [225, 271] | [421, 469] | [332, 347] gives 1.81 K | 41.4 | 43.2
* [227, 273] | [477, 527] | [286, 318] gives 2.95 K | 41.3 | 34.8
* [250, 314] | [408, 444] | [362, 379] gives 2.58 K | 38.5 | 41.4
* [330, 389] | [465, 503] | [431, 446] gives -4.89 K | 35.5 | 35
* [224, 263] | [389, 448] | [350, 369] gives 2.18 K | 41.6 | 39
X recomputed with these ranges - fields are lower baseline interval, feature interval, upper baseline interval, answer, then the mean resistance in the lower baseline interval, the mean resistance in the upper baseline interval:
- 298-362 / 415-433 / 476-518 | -2.4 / 36.1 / 34.3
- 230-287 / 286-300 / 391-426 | 1.1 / 40.7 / 35.5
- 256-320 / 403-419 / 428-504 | 1.5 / 37.9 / 39.7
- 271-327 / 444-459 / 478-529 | -3.7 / 36.9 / 34.9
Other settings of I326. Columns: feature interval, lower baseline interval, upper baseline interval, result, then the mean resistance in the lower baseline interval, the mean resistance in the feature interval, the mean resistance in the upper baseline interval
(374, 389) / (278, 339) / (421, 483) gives 0.138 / 36.4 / 34.4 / 41.6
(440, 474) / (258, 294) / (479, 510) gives -0.194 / 39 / 41.7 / 34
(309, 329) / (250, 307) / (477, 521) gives 0.070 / 38.7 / 35.6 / 34.4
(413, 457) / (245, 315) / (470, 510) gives -0.202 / 38.7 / 42.9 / 34.5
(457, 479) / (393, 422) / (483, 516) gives -0.118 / 35.1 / 38.3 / 34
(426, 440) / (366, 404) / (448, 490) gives -0.247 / 34.1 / 46.3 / 39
